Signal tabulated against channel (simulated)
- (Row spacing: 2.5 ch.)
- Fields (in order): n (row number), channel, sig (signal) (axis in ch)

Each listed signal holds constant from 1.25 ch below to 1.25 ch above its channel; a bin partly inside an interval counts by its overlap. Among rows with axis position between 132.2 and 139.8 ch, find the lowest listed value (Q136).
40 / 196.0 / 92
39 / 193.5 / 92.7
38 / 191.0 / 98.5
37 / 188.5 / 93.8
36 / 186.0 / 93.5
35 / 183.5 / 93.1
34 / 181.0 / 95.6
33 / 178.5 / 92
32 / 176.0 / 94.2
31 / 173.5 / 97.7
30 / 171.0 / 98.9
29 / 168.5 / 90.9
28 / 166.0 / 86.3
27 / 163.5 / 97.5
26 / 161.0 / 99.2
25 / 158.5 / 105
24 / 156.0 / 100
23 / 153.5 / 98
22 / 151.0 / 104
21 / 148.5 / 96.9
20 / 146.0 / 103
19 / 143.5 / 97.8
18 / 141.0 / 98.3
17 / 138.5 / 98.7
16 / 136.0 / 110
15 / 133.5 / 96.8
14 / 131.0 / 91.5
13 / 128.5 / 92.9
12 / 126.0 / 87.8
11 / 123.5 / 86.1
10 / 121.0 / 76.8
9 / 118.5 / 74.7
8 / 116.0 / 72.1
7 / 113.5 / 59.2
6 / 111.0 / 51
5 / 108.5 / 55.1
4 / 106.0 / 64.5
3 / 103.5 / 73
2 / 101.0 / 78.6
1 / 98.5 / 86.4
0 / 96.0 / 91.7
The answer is 96.8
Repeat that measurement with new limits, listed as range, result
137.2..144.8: 97.8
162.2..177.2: 86.3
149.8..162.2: 98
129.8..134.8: 91.5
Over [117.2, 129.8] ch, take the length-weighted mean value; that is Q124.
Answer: 83.6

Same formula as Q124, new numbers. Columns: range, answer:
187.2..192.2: 96.1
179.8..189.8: 94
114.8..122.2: 74.5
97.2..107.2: 75.8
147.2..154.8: 99.7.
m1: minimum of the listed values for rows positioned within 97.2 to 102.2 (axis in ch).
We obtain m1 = 78.6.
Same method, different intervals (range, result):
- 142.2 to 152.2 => 96.9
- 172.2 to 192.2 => 92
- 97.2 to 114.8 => 51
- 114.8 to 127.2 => 72.1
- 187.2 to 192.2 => 93.8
